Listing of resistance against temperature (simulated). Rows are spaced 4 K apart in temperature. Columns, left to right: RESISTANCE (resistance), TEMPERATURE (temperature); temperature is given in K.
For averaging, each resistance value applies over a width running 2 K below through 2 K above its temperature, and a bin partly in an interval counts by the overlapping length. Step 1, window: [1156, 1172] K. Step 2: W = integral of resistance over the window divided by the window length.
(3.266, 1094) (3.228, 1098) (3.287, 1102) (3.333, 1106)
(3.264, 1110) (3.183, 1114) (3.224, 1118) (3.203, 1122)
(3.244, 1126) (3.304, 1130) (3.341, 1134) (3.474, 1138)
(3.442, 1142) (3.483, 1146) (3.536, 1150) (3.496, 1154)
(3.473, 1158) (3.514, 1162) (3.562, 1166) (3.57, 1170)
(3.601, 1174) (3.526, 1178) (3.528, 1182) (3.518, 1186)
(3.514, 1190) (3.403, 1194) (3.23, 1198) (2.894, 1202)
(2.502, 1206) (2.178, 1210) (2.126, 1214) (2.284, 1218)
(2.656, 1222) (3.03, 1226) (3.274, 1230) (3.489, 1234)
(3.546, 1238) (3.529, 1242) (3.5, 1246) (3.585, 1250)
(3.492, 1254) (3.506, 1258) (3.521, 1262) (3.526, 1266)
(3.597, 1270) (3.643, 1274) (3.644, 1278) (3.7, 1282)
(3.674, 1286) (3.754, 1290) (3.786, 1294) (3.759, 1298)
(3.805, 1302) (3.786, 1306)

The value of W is 3.53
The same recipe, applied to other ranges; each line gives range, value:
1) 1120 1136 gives 3.27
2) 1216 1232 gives 2.81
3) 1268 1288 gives 3.65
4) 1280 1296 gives 3.73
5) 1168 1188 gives 3.55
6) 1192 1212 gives 2.84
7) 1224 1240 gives 3.33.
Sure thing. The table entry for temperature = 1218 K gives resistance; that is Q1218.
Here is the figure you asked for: 2.284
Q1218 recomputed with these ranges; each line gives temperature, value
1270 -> 3.597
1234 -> 3.489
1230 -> 3.274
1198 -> 3.23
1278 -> 3.644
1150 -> 3.536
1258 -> 3.506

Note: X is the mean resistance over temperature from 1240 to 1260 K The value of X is 3.52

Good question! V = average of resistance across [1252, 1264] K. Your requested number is 3.51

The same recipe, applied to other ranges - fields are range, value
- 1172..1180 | 3.56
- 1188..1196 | 3.46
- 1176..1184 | 3.53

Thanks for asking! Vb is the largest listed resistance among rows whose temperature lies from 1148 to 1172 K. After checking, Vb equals 3.57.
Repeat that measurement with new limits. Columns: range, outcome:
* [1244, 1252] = 3.585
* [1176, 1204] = 3.528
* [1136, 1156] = 3.536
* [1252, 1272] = 3.597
